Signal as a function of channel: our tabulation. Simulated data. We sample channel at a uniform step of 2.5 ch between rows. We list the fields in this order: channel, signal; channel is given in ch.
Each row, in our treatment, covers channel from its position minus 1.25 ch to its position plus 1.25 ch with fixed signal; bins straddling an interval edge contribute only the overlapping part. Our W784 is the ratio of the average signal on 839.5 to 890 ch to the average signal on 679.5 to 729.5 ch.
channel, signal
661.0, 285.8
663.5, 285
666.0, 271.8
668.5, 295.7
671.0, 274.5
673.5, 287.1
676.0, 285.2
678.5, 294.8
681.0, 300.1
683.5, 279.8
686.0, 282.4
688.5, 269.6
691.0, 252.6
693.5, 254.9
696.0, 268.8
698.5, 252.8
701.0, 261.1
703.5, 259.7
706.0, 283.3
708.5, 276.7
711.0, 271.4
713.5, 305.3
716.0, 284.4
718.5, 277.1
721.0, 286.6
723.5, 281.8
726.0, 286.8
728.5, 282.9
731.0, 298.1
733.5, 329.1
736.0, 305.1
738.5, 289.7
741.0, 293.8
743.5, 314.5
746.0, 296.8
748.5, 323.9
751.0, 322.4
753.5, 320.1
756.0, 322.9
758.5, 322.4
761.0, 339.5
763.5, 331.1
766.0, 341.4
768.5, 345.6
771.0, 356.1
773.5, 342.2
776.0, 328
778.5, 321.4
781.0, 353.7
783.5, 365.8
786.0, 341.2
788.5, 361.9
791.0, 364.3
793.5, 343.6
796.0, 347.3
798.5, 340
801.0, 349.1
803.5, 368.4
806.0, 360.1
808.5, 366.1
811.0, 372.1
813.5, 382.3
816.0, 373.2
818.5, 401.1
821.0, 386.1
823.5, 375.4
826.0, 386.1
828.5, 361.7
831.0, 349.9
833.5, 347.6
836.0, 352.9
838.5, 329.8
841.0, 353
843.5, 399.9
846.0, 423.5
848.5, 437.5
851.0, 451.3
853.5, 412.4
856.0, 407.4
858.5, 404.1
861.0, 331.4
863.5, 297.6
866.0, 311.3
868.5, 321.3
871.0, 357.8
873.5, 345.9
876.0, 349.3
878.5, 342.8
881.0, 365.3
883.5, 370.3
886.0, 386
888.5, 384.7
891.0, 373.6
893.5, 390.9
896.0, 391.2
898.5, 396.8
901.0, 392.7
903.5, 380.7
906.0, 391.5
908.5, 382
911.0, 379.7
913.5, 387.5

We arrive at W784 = 1.35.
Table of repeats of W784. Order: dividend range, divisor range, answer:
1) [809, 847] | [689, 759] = 1.29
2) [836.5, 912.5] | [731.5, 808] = 1.12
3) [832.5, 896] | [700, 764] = 1.24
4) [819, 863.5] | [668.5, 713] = 1.39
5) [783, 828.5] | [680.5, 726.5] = 1.33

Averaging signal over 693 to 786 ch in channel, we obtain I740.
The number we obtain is 306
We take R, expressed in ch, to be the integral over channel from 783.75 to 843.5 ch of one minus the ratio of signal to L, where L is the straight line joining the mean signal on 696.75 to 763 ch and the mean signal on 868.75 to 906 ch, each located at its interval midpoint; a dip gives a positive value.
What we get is -4.57 ch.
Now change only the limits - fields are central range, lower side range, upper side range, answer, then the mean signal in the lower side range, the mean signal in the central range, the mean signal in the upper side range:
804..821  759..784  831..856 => -0.4 ch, 341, 376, 389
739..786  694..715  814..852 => -1.2 ch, 272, 330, 381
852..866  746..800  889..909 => 0.2 ch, 339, 367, 388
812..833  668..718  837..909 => -1.7 ch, 277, 376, 375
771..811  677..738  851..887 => -3.6 ch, 281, 351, 360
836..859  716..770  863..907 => -3.2 ch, 310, 399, 365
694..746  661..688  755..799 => 4.3 ch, 285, 285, 343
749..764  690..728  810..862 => -0.5 ch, 274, 326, 383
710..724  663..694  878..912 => 0.6 ch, 280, 285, 381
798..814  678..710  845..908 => -1.3 ch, 272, 363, 377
